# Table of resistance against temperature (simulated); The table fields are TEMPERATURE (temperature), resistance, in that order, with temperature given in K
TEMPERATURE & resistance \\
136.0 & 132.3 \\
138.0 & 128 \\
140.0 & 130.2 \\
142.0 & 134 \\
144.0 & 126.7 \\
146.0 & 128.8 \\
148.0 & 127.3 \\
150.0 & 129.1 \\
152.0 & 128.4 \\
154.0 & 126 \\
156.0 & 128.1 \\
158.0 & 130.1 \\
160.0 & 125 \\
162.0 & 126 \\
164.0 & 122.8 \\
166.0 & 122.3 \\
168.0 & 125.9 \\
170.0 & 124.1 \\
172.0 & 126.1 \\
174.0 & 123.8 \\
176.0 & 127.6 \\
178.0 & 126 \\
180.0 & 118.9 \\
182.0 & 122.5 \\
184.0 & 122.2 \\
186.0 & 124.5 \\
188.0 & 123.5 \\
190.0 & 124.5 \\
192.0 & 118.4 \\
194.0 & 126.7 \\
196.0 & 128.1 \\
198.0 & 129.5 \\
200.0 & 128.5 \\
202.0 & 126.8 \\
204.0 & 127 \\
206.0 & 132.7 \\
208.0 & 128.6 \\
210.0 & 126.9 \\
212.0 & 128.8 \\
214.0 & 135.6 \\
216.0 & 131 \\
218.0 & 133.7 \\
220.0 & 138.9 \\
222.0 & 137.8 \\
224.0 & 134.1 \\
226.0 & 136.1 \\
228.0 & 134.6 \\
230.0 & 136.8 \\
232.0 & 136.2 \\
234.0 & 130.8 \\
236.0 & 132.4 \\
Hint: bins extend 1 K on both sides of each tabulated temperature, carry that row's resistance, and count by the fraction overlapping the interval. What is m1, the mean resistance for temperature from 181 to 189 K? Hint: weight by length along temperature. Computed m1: 123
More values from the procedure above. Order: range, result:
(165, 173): 125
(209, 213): 128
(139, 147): 130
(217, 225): 136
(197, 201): 129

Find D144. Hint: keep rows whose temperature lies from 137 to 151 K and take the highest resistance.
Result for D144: 134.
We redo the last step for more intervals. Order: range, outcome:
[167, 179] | 127.6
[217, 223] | 138.9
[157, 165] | 130.1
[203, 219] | 135.6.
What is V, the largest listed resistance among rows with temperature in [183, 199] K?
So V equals 129.5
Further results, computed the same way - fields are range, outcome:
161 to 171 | 126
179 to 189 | 124.5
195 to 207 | 132.7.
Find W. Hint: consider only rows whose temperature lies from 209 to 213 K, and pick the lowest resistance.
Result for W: 126.9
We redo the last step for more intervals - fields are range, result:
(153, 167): 122.3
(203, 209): 127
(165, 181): 118.9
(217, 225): 133.7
